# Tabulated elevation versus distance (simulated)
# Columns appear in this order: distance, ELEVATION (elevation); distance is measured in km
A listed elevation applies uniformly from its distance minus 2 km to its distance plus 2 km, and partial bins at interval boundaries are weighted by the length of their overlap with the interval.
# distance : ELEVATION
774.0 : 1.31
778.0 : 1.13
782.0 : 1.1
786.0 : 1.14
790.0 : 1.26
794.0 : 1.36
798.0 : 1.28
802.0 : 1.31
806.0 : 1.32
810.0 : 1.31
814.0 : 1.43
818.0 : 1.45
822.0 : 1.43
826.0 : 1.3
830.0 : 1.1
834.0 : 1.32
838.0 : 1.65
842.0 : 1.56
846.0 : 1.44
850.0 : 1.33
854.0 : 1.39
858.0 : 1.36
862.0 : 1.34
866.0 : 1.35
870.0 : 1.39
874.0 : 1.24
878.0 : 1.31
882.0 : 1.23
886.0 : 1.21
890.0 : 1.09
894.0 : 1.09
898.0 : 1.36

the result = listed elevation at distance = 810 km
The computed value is 1.31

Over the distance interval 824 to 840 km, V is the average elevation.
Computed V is 1.34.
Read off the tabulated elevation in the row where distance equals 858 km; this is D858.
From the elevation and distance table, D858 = 1.36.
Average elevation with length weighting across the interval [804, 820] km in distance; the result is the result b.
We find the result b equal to 1.38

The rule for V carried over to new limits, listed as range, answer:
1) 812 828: 1.4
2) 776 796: 1.2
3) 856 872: 1.36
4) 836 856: 1.47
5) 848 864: 1.35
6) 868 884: 1.29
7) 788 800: 1.3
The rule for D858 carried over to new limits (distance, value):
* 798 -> 1.28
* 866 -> 1.35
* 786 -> 1.14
